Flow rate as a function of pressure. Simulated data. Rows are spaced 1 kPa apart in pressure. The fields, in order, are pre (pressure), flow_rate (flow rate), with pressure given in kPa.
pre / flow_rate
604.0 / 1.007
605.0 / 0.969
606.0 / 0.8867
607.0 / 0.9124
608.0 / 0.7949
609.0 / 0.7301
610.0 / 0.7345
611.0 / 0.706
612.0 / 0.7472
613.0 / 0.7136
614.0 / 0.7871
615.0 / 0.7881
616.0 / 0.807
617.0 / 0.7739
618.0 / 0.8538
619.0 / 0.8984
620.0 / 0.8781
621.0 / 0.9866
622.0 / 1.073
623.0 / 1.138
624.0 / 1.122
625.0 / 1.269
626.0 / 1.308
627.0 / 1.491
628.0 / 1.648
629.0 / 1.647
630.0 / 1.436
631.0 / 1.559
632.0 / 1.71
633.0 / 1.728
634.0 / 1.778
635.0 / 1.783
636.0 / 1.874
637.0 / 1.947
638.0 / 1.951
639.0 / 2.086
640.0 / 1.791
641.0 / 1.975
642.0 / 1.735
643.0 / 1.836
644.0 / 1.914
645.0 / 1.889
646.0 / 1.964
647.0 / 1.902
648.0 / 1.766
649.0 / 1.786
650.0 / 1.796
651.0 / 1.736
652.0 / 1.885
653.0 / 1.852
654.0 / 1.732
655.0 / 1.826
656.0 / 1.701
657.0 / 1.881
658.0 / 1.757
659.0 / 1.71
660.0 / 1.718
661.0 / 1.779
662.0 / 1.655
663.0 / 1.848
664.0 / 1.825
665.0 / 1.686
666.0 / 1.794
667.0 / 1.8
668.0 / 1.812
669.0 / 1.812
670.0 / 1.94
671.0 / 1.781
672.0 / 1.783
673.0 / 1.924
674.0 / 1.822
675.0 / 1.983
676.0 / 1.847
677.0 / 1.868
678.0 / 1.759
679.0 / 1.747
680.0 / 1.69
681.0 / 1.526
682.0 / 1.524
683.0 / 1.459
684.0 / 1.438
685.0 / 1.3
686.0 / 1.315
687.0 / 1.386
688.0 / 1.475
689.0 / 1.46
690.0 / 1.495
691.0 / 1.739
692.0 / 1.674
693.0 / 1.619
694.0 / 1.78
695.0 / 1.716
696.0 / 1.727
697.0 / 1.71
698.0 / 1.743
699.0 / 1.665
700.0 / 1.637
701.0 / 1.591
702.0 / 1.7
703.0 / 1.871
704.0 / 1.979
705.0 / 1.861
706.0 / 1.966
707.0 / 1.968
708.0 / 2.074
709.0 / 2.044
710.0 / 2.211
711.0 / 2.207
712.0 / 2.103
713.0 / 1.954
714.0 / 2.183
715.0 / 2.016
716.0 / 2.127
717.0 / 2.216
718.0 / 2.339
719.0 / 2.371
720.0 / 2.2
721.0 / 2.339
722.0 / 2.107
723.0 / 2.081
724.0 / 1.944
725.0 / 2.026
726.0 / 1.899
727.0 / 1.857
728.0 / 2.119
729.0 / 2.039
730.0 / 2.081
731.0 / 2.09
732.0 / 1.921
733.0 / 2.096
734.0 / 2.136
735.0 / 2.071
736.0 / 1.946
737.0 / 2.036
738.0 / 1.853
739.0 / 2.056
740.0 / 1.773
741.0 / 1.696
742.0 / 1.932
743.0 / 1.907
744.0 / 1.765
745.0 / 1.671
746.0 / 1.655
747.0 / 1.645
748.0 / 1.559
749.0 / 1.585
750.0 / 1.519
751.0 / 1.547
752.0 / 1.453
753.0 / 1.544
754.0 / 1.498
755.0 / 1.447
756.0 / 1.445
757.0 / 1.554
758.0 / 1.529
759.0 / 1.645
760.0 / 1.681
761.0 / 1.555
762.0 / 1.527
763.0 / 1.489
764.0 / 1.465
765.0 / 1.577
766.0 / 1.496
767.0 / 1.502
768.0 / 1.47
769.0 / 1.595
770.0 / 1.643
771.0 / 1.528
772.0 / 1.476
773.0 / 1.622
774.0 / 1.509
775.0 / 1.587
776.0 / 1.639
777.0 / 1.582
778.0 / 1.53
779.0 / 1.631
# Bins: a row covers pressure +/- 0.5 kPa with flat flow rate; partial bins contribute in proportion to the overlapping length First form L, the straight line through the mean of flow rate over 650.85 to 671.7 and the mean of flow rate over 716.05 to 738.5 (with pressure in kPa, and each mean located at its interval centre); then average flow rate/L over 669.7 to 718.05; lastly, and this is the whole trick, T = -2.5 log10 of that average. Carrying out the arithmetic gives 0.085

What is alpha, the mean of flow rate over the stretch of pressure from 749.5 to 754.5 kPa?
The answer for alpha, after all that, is 1.51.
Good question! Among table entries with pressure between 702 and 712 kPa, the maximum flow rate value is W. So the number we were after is 2.211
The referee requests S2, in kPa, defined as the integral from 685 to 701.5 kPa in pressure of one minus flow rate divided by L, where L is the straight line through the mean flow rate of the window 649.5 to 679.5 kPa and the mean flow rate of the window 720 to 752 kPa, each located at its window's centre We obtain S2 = 2.2 kPa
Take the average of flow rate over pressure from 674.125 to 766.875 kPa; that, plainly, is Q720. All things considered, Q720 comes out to 1.79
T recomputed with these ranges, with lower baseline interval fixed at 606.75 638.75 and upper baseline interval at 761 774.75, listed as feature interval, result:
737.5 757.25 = -0.118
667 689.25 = -0.244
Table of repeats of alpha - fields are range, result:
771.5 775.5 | 1.55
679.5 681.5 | 1.61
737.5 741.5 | 1.84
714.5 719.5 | 2.21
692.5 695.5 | 1.71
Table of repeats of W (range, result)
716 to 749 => 2.371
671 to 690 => 1.983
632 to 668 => 2.086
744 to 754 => 1.765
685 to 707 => 1.979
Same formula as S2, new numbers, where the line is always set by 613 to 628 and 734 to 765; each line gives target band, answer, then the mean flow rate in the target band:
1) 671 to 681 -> -3.87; 1.81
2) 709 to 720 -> -4.92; 2.17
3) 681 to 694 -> -1.34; 1.5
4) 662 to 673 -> -4.76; 1.81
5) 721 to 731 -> -3.09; 2.04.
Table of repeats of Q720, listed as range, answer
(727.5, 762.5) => 1.76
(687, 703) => 1.65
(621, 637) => 1.5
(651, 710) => 1.74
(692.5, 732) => 1.98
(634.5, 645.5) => 1.89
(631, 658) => 1.83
